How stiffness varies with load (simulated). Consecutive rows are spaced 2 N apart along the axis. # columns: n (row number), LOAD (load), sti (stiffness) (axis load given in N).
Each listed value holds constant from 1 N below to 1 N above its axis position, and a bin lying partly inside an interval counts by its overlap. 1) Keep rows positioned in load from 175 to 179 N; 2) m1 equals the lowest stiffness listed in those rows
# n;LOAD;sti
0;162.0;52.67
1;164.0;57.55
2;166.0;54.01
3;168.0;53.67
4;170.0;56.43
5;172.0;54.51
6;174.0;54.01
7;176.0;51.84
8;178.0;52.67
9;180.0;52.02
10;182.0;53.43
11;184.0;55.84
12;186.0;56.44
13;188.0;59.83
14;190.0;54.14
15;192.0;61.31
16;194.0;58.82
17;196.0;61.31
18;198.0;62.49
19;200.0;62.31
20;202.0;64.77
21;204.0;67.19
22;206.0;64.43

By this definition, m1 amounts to 51.84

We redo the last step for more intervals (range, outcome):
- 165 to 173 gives 53.67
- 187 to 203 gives 54.14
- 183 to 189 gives 55.84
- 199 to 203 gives 62.31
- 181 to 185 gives 53.43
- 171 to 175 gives 54.01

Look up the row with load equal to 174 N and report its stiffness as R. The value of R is 54.01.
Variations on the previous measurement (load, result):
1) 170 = 56.43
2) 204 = 67.19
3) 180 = 52.02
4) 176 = 51.84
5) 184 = 55.84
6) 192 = 61.31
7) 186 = 56.44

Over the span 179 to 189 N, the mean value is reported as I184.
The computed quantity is 55.5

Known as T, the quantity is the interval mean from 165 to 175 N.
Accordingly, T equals 54.5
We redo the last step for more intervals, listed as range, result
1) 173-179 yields 52.8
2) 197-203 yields 63.2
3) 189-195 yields 58.1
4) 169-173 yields 55.5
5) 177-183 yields 52.7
